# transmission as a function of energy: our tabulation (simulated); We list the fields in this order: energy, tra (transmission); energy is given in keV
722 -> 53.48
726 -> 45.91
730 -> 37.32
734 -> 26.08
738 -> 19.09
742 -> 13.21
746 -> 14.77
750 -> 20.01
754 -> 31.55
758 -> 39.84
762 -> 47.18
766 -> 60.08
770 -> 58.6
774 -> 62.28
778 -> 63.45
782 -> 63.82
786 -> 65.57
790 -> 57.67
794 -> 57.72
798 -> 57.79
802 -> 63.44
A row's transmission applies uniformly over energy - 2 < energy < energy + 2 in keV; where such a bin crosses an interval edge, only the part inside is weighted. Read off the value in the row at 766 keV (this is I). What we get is 60.08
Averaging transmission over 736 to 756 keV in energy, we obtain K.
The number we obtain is 19.7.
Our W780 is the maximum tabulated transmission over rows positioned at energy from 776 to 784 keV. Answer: 63.82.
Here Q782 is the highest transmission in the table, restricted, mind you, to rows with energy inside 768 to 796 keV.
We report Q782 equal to 65.57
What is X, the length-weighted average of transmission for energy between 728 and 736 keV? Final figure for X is 31.7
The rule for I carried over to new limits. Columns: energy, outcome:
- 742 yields 13.21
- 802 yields 63.44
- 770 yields 58.6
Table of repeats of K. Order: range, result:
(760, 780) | 58.3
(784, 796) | 60.3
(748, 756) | 25.8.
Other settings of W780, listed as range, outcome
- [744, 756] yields 31.55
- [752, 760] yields 39.84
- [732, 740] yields 26.08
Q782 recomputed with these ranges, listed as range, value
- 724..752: 45.91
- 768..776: 62.28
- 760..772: 60.08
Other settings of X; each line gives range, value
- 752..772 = 47.4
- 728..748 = 22.1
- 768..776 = 60.4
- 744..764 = 30.7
